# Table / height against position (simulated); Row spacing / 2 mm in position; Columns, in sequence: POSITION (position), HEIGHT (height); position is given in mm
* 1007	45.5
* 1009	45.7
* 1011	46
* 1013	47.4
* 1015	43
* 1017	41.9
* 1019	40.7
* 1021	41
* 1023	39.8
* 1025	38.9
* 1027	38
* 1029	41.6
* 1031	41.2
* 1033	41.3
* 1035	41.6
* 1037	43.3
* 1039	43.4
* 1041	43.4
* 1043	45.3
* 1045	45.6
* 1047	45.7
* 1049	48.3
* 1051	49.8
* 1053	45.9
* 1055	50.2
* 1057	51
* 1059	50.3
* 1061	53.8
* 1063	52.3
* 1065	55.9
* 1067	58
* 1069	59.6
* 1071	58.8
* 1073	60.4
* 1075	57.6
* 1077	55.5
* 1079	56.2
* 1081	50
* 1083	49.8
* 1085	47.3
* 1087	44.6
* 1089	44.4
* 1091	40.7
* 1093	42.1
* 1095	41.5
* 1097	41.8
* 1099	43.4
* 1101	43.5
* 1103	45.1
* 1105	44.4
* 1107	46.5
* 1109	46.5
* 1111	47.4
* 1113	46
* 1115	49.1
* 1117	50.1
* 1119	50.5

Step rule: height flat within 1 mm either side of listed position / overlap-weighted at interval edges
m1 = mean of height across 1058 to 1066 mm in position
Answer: 53.1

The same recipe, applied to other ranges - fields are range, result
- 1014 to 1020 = 41.9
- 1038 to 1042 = 43.4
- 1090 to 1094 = 41.4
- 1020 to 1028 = 39.4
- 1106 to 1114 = 46.6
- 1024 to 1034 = 40.2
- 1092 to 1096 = 41.8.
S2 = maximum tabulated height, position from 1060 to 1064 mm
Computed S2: 53.8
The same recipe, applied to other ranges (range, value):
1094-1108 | 46.5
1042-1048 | 45.7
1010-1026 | 47.4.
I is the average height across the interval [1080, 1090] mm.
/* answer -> 47.2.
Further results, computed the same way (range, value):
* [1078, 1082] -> 53.1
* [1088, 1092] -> 42.5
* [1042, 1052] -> 46.9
